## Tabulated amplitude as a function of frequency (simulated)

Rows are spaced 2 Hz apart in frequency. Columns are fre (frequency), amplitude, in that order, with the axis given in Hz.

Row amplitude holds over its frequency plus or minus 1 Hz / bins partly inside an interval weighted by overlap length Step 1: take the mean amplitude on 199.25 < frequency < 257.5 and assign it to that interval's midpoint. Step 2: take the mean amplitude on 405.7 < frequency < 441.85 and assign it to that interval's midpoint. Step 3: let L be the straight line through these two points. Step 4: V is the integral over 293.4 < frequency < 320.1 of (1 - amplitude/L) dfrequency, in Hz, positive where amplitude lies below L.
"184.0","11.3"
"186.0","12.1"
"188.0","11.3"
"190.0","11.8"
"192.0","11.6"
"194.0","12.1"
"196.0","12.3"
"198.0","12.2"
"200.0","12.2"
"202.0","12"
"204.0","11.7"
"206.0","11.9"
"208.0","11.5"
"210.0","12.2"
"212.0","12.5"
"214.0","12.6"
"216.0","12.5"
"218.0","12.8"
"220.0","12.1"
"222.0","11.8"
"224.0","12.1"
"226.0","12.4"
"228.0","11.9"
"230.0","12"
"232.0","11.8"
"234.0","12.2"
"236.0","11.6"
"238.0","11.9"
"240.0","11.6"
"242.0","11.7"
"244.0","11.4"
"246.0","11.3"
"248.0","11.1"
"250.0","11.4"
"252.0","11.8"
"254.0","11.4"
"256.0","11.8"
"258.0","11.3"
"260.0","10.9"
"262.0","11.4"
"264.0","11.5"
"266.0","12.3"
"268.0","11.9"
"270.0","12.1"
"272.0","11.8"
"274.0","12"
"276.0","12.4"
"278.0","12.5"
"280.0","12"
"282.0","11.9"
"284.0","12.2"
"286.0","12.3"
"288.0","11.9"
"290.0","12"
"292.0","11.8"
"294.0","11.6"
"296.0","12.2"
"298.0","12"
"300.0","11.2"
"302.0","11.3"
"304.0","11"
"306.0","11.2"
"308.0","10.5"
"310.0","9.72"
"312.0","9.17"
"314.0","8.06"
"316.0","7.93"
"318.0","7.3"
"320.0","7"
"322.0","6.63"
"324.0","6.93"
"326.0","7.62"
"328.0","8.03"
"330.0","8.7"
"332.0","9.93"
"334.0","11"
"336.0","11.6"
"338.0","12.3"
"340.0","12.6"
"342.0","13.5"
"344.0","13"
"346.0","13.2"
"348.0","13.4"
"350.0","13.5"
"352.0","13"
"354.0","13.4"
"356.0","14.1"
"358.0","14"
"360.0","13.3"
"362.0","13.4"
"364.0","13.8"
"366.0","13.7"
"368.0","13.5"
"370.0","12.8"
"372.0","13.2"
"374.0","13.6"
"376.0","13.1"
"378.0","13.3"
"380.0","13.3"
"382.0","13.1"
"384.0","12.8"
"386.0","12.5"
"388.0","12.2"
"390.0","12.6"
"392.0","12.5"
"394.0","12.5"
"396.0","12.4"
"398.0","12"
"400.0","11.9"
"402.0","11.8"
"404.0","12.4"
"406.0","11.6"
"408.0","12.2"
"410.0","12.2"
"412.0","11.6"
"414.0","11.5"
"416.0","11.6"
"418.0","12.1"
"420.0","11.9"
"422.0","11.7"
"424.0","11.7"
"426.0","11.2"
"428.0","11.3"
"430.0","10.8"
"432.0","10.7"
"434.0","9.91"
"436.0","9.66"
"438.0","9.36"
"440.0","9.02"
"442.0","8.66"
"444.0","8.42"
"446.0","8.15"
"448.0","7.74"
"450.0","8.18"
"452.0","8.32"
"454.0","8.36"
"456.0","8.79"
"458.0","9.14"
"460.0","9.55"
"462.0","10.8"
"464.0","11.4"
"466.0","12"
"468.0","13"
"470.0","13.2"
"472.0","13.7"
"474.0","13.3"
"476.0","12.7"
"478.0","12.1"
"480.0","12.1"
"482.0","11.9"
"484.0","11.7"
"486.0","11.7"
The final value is 3.4 Hz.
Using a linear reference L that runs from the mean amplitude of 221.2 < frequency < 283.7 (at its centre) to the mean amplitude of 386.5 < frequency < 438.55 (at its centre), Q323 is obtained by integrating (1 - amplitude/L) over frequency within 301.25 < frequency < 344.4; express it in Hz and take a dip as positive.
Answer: 7.3 Hz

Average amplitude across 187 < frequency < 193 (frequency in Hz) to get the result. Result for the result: 11.6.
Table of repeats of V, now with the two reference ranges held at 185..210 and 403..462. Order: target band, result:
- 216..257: -0.7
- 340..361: -5.0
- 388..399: -1.9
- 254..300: -2.1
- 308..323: 4.0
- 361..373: -3.0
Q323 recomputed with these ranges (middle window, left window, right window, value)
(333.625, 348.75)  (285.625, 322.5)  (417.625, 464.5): -3.7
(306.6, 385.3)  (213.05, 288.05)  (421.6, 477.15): -2.7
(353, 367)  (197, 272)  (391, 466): -3.3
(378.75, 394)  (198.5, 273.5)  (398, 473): -2.4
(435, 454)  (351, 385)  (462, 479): 6.2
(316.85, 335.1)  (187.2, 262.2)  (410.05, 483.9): 5.1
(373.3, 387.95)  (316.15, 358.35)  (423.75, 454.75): -4.0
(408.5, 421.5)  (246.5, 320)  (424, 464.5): -2.7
